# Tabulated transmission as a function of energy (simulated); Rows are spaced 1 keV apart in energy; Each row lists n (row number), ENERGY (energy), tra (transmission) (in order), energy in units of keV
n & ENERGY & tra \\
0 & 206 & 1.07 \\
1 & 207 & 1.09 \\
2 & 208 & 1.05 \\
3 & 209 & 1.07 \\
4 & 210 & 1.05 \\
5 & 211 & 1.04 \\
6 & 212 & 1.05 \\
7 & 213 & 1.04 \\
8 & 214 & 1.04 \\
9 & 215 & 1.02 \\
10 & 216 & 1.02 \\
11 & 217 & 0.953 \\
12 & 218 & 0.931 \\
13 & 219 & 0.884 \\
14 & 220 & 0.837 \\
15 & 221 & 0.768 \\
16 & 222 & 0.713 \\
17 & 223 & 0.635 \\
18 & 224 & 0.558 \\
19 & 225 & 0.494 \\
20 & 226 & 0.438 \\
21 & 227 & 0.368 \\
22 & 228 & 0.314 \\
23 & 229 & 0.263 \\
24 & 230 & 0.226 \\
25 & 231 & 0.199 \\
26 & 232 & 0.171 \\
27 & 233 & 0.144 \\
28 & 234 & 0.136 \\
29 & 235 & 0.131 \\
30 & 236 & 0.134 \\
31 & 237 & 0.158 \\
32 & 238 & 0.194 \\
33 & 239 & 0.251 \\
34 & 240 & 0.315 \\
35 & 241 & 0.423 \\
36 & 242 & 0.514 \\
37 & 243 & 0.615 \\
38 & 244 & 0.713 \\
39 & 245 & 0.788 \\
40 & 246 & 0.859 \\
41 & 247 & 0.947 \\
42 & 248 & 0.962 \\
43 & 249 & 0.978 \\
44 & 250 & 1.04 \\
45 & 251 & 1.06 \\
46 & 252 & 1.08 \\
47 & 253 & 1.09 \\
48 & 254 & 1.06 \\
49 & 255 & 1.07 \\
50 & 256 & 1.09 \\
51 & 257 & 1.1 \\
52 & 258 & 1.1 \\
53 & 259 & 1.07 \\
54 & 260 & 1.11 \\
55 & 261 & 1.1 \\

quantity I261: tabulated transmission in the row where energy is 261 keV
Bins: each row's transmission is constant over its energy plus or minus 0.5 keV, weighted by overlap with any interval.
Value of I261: 1.1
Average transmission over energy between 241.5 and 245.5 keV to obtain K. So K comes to 0.657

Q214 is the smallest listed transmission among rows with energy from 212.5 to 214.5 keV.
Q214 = 1.04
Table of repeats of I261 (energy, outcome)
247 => 0.947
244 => 0.713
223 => 0.635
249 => 0.978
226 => 0.438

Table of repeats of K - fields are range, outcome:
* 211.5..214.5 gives 1.04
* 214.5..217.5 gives 0.998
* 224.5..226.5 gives 0.466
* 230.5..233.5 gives 0.171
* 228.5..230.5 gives 0.244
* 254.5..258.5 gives 1.09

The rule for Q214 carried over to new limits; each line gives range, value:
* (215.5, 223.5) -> 0.635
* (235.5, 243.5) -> 0.134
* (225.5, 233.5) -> 0.144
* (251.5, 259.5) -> 1.06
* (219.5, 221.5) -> 0.768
